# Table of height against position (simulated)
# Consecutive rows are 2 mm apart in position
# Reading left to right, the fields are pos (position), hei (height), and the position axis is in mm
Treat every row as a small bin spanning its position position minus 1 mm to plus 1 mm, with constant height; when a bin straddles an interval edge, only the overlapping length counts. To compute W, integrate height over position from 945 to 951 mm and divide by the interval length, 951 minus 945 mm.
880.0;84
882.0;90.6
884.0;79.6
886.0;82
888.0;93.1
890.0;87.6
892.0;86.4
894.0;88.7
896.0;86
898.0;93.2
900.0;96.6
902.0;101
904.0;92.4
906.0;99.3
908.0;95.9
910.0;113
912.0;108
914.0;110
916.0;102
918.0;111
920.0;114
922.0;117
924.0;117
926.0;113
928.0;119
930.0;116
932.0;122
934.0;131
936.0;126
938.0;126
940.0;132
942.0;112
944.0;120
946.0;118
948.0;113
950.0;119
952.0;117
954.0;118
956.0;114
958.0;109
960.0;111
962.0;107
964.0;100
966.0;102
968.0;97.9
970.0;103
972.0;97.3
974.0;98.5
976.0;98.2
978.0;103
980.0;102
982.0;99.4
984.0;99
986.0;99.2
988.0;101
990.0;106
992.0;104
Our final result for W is 117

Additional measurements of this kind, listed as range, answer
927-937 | 123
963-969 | 100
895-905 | 93.8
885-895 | 87.6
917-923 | 114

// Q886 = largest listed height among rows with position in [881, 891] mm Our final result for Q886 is 93.1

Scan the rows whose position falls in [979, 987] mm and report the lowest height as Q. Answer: 99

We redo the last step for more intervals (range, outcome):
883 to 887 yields 79.6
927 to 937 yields 116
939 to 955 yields 112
